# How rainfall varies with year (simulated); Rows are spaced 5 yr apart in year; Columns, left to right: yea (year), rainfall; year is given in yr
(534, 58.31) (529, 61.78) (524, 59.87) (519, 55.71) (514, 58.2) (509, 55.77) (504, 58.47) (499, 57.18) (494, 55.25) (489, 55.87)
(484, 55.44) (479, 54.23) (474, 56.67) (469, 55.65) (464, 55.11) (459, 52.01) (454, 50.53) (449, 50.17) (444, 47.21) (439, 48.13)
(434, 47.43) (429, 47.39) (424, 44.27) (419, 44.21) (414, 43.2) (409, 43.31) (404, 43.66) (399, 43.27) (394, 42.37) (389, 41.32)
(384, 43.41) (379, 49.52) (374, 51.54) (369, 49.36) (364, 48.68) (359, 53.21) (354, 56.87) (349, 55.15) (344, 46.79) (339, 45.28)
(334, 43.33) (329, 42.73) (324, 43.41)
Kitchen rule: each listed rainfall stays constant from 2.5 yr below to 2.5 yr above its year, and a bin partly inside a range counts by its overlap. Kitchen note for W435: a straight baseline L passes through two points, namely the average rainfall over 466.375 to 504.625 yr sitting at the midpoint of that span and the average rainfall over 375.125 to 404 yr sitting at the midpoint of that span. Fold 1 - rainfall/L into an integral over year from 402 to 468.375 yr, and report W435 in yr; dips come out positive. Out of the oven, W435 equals 2.97 yr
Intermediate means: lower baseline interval 44.3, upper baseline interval 56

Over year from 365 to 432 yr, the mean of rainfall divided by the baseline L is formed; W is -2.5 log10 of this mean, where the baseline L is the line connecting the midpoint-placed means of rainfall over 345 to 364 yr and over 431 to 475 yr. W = 0.16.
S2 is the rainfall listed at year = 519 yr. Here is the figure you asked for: 55.71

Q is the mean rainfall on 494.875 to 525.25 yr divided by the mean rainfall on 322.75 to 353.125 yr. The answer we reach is 1.2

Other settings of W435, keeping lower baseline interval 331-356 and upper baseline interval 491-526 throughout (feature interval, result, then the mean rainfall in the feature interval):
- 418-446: 3.6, 46.5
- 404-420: 2.7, 43.5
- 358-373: 0.0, 50.2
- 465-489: 0.1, 55.5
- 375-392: 1.9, 45.3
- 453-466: 0.5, 52.7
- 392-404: 2.0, 43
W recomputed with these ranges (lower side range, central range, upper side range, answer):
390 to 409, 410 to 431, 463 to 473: 0.05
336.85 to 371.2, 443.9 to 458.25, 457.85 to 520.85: 0.09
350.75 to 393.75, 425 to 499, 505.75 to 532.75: 0.05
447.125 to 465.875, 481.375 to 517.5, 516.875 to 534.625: 0.00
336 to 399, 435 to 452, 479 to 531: 0.10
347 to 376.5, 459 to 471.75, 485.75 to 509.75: 0.02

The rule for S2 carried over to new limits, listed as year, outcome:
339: 45.28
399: 43.27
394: 42.37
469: 55.65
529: 61.78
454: 50.53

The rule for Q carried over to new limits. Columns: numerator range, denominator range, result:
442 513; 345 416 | 1.14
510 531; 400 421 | 1.35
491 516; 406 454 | 1.23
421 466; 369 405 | 1.08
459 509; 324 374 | 1.14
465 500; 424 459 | 1.15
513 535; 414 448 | 1.27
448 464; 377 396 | 1.17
